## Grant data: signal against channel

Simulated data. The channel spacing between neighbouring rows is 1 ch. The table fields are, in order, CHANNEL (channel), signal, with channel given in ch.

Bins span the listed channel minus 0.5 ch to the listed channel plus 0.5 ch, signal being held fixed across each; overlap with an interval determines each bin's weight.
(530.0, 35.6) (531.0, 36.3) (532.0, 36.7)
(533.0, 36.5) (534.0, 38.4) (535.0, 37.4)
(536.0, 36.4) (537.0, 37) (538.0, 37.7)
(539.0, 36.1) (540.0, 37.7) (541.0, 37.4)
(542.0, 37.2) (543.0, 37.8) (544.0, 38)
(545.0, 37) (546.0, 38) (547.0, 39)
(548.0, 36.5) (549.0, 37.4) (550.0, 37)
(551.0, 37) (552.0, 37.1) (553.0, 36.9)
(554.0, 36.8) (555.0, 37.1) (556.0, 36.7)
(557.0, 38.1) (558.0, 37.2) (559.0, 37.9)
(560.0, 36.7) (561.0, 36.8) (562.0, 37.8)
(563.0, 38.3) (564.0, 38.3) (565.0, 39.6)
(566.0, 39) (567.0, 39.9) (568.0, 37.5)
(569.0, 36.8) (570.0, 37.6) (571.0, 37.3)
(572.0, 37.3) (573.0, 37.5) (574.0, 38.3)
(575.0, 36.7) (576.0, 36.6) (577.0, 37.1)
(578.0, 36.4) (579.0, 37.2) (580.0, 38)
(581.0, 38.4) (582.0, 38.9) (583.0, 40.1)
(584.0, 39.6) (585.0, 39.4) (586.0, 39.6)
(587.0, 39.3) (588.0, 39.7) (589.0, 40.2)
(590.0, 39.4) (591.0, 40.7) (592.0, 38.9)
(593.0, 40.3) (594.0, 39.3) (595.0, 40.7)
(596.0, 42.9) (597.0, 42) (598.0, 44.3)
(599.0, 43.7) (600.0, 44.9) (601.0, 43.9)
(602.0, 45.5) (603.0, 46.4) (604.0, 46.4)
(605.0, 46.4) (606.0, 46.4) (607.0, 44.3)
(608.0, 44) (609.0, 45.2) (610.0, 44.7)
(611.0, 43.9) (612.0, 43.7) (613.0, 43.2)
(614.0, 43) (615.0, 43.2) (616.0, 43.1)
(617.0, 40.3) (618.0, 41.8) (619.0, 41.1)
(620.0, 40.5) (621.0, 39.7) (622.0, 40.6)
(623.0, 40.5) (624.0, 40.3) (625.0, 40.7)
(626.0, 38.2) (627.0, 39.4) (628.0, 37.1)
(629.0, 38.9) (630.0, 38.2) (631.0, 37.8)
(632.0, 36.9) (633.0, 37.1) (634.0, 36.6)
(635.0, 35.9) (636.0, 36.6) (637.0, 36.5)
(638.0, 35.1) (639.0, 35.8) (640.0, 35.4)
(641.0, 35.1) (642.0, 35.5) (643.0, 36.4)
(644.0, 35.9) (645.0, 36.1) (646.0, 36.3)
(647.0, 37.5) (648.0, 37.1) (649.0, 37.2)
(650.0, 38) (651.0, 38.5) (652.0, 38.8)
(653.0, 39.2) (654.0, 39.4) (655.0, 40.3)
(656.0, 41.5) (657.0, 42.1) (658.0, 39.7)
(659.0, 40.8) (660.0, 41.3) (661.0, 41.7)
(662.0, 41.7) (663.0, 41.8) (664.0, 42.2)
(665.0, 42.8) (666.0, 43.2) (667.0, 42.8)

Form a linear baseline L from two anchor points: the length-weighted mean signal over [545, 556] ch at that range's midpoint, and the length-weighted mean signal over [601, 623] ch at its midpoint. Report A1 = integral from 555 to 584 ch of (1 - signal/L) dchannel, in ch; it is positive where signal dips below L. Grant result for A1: 0.99 ch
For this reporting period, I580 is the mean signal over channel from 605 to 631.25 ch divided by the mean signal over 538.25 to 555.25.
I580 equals 1.12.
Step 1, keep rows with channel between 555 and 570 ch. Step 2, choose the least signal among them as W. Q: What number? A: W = 36.7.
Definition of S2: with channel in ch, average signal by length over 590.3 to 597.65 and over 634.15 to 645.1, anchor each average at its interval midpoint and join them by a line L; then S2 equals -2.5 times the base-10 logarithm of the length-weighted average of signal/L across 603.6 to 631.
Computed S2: -0.10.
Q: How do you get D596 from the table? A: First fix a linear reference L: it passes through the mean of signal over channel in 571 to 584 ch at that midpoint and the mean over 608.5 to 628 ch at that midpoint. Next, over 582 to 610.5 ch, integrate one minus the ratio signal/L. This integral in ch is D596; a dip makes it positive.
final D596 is -2.0 ch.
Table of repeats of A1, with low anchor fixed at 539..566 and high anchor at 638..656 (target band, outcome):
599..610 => -2.31 ch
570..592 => -0.60 ch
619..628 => -0.62 ch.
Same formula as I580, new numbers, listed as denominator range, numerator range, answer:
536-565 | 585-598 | 1.08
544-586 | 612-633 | 1.07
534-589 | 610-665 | 1.04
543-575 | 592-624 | 1.14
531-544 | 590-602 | 1.13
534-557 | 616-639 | 1.04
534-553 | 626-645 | 0.98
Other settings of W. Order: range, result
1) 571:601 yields 36.4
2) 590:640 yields 35.1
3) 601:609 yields 43.9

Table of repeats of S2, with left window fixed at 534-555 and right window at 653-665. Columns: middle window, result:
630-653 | 0.11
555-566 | 0.00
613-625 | -0.04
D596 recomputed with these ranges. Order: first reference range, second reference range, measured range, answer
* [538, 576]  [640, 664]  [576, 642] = -3.78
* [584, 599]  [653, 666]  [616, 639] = 1.27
